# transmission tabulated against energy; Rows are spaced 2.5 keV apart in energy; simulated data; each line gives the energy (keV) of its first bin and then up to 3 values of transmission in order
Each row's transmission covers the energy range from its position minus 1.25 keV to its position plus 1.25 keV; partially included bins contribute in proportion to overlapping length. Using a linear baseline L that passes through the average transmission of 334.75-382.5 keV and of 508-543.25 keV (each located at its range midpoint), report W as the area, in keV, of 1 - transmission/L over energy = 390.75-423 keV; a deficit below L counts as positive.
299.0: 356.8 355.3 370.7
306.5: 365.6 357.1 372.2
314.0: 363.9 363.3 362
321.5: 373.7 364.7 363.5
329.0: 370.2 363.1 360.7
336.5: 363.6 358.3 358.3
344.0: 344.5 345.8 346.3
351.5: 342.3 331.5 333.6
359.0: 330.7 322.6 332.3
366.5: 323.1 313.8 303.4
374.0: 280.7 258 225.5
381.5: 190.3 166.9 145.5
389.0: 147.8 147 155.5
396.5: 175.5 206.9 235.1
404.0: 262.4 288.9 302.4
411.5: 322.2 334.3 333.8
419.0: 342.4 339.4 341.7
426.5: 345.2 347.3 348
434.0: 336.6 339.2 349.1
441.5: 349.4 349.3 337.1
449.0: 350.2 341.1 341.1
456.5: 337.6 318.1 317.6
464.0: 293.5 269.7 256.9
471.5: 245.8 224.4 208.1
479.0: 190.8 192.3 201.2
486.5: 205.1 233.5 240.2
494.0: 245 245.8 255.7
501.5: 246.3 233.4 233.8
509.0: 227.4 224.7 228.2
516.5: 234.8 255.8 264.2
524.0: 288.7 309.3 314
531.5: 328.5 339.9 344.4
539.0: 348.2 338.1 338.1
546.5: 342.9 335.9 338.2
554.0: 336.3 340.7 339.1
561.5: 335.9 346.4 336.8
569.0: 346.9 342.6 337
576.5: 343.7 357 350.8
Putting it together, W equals 4.33 keV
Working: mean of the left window 317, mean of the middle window 267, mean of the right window 290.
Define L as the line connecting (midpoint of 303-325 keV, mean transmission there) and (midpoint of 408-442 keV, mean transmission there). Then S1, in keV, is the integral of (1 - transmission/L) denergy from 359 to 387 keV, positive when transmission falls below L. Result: 6.8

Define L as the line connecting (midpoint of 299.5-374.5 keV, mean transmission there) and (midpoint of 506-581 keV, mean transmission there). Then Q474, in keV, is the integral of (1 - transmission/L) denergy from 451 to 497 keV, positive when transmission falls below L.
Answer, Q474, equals 9.7 keV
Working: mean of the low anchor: 349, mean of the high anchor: 314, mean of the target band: 257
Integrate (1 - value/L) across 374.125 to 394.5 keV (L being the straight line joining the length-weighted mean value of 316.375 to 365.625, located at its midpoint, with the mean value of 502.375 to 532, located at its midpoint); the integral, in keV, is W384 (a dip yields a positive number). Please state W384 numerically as 8.9 keV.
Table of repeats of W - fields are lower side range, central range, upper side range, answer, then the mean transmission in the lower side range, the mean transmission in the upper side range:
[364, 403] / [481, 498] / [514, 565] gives 3.71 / 222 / 319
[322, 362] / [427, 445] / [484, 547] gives -2.17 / 351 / 272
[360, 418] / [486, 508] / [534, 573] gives 5.07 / 252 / 341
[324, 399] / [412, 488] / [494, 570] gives -2.23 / 290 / 299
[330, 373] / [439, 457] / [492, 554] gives -2.02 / 339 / 286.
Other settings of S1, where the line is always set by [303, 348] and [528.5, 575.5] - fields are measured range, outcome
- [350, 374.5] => 2.43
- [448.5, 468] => 1.64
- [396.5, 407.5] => 3.57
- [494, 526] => 9.02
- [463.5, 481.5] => 5.77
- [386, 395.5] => 5.49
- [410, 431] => 0.84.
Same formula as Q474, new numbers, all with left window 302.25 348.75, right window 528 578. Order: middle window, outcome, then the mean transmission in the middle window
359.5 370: 1.0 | 324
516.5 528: 2.2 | 275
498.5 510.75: 3.8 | 238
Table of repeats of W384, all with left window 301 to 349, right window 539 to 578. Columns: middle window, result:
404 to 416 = 1.5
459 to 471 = 2.2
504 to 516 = 4.0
